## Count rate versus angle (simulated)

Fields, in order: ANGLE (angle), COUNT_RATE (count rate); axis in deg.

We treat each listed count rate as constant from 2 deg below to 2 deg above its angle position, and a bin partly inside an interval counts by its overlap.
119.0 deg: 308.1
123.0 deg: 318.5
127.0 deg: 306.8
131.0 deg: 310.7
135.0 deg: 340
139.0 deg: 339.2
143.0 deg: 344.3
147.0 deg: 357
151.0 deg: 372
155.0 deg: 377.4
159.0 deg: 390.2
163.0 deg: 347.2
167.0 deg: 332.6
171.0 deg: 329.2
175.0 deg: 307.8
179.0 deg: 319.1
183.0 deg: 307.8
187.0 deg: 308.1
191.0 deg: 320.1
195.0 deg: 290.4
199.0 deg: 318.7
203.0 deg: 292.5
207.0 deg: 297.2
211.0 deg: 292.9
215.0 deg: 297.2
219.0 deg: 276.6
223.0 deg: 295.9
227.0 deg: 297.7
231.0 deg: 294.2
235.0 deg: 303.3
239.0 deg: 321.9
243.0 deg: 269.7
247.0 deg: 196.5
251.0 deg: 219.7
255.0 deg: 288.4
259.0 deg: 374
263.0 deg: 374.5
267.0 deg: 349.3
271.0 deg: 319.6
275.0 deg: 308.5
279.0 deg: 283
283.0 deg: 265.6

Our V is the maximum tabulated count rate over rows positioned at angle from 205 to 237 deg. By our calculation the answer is 303.3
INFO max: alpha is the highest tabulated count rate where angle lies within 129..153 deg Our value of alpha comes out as 372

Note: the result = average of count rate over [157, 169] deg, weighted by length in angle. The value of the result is 357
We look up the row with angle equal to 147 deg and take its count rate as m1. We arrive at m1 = 357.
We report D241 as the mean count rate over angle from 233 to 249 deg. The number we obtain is 273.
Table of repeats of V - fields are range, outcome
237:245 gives 321.9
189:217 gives 320.1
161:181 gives 347.2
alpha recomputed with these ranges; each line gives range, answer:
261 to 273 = 374.5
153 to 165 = 390.2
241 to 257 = 288.4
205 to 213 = 297.2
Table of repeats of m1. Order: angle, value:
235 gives 303.3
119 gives 308.1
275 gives 308.5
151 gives 372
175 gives 307.8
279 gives 283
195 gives 290.4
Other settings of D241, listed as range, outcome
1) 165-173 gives 331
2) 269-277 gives 314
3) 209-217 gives 295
